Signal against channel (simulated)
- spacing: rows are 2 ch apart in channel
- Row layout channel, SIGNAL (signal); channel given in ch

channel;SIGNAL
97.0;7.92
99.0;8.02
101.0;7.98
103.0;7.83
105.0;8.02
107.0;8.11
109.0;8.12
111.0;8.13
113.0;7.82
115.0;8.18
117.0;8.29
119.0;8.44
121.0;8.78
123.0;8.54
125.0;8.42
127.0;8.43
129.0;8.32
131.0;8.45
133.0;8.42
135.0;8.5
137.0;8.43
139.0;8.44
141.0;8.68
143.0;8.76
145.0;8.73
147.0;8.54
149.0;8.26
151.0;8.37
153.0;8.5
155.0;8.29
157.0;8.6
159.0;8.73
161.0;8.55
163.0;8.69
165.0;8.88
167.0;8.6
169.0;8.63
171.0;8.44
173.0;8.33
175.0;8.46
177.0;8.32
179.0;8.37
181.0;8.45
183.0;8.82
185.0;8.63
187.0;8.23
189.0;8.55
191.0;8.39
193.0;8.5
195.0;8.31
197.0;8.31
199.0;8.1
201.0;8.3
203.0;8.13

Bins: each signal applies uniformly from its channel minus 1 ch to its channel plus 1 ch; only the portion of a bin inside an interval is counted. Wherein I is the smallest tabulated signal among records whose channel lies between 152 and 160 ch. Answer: 8.29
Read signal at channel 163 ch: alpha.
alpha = 8.69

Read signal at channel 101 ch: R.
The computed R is 7.98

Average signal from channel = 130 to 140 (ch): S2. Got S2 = 8.45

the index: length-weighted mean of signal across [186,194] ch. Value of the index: 8.42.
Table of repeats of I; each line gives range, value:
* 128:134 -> 8.32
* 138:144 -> 8.44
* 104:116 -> 7.82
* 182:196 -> 8.23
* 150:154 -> 8.37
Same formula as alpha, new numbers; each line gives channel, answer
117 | 8.29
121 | 8.78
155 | 8.29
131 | 8.45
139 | 8.44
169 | 8.63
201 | 8.3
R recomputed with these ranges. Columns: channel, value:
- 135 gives 8.5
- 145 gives 8.73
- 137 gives 8.43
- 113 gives 7.82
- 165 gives 8.88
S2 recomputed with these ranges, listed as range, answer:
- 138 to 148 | 8.63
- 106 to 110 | 8.11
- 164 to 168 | 8.74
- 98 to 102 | 8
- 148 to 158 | 8.4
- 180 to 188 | 8.53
